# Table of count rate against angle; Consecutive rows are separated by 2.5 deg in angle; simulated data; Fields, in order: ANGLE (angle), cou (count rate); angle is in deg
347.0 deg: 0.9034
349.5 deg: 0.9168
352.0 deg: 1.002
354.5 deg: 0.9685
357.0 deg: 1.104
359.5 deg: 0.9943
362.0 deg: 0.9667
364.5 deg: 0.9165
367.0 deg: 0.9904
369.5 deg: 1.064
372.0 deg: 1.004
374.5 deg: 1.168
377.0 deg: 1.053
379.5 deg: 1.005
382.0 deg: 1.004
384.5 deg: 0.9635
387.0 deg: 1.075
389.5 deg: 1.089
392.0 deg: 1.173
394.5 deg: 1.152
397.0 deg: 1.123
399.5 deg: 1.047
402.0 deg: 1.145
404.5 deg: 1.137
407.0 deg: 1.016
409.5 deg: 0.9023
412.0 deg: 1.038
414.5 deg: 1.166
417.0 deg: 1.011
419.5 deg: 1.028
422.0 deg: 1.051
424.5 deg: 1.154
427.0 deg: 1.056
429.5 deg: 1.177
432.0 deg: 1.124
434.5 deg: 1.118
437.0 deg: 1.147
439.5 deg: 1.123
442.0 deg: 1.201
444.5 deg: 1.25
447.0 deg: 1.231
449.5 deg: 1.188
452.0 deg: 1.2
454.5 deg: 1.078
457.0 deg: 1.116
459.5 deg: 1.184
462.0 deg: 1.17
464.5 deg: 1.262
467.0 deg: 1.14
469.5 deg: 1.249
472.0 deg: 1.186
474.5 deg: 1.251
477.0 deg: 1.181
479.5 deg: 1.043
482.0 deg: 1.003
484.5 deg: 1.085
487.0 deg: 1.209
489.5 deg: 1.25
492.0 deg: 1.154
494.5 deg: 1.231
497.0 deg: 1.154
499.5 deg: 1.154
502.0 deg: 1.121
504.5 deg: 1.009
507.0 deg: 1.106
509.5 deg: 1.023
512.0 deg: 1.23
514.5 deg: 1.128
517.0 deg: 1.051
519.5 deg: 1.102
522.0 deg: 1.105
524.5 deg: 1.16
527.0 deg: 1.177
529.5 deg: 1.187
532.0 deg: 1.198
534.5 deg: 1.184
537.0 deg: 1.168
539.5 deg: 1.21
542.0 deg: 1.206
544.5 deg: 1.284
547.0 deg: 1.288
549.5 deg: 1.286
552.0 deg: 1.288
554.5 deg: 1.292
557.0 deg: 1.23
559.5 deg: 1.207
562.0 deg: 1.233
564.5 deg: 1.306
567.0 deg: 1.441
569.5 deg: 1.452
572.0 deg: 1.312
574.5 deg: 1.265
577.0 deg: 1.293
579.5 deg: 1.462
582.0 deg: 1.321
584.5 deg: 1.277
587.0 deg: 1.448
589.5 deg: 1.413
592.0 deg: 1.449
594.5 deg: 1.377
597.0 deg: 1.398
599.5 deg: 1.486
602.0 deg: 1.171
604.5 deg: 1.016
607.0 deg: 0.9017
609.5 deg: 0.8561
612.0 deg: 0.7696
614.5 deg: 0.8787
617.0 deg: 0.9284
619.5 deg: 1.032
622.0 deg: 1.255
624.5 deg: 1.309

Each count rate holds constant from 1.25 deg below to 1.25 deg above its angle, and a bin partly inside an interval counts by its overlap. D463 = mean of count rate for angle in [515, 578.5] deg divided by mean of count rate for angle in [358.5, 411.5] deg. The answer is 1.2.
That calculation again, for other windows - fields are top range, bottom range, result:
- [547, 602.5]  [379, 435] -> 1.24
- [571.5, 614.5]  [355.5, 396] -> 1.18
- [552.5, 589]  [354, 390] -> 1.29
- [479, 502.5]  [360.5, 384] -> 1.12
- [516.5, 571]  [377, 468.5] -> 1.11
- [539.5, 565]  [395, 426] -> 1.18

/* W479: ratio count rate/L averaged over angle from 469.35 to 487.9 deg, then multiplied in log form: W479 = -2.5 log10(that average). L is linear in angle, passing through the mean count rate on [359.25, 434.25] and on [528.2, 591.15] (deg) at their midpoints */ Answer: 0.03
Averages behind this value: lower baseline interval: 1.06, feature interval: 1.14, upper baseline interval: 1.29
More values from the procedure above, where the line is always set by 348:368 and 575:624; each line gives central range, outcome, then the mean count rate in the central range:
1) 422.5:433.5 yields -0.08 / 1.12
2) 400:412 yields -0.03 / 1.05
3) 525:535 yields -0.05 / 1.18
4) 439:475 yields -0.11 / 1.19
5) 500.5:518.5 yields 0.02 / 1.1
